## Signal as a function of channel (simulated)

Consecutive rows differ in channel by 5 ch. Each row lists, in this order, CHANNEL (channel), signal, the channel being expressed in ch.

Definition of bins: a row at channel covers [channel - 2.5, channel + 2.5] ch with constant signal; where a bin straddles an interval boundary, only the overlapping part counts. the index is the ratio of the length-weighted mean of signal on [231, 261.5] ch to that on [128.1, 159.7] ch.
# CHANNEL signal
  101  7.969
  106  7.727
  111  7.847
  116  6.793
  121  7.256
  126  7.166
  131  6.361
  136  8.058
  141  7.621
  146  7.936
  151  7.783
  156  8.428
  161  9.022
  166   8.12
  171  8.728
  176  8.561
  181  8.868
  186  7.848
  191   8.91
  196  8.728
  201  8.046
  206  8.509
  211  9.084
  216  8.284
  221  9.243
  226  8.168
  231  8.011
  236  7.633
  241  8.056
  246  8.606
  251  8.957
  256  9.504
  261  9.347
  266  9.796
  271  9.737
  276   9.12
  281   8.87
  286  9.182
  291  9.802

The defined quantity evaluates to 1.11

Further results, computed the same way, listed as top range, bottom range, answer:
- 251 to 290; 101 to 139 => 1.27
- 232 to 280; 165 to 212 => 1.05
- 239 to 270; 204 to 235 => 1.07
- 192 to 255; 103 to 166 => 1.10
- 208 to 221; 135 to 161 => 1.09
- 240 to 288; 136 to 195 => 1.10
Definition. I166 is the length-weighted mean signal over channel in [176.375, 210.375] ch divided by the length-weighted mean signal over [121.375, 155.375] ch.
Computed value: 1.13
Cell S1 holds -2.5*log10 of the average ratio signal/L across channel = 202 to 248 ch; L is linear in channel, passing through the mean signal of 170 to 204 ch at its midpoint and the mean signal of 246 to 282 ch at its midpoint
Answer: 0.06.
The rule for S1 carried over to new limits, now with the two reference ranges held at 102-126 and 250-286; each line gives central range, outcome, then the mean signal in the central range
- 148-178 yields -0.05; 8.43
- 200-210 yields 0.02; 8.43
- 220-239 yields 0.09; 8.18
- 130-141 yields 0.04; 7.42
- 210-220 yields 0.00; 8.71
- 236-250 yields 0.09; 8.27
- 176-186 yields -0.04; 8.54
